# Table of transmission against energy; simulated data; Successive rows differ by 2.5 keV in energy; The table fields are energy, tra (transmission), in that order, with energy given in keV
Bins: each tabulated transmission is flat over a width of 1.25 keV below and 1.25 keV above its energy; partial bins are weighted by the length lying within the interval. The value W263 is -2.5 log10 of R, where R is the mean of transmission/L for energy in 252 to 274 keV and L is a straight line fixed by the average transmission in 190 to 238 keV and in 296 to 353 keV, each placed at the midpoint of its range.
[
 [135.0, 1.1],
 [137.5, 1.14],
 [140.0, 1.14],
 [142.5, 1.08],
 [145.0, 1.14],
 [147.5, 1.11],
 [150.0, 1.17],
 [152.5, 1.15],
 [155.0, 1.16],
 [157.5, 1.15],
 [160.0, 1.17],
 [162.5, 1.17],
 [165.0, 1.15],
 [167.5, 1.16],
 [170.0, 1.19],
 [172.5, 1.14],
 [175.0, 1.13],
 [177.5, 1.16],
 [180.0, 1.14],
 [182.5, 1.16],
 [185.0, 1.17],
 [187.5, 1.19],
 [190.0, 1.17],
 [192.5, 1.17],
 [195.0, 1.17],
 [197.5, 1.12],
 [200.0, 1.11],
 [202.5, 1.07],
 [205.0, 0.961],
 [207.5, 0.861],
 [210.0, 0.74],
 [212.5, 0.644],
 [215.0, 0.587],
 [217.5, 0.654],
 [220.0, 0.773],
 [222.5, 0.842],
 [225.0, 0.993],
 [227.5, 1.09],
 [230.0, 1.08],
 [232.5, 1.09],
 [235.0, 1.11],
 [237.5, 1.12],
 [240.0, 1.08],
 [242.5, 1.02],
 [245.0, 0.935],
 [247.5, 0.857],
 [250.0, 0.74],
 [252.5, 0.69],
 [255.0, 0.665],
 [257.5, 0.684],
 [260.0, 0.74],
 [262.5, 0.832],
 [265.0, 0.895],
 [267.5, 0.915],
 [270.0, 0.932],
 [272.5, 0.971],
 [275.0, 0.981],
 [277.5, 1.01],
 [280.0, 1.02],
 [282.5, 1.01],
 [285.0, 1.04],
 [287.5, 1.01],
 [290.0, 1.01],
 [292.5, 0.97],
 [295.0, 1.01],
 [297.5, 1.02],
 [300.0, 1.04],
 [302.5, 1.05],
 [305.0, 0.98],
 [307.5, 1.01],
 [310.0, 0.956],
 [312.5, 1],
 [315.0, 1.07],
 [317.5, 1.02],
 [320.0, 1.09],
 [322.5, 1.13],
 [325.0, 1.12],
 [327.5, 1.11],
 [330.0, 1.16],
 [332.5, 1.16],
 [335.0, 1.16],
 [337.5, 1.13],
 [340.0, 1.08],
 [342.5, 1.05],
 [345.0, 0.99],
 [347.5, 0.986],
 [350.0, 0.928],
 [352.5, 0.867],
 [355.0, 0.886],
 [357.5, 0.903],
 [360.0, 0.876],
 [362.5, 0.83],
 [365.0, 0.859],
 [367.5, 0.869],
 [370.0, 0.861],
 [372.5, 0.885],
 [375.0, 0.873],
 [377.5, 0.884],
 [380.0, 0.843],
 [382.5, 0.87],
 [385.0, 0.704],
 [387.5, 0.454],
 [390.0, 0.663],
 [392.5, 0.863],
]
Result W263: 0.22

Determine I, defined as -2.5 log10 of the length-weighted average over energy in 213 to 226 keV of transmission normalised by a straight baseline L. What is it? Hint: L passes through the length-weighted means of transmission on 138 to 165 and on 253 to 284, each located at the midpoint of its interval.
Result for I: 0.29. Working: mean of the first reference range 1.14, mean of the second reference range 0.884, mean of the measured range 0.758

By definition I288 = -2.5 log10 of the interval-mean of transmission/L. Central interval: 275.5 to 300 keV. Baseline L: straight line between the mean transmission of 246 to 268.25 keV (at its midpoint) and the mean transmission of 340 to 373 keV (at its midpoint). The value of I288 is -0.23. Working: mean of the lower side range 0.778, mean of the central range 1.01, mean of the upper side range 0.914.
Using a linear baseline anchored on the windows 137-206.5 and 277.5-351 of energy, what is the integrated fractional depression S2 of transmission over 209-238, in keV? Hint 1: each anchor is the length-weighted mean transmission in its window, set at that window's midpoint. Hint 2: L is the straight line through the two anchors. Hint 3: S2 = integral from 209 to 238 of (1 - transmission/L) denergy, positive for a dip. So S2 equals 5.65 keV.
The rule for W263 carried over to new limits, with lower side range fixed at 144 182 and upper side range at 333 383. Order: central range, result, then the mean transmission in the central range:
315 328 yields -0.120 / 1.09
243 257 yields 0.322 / 0.785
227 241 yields -0.022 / 1.1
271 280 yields 0.040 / 0.99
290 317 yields -0.016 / 1.01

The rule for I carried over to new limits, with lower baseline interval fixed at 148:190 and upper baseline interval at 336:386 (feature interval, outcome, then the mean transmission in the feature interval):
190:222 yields 0.21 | 0.914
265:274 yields 0.11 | 0.934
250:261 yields 0.44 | 0.699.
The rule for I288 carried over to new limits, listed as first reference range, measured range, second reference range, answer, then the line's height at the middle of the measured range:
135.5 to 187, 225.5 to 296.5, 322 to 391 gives 0.10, 1.04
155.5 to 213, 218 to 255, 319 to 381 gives 0.13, 1.06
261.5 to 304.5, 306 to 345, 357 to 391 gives -0.19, 0.904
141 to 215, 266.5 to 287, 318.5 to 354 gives 0.09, 1.08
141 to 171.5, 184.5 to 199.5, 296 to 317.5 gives -0.04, 1.12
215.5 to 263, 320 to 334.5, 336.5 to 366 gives -0.21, 0.936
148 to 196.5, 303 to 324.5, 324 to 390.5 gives -0.06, 0.983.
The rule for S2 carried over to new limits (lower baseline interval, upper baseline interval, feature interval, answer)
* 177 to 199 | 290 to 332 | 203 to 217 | 4.56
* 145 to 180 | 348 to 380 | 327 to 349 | -4.22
